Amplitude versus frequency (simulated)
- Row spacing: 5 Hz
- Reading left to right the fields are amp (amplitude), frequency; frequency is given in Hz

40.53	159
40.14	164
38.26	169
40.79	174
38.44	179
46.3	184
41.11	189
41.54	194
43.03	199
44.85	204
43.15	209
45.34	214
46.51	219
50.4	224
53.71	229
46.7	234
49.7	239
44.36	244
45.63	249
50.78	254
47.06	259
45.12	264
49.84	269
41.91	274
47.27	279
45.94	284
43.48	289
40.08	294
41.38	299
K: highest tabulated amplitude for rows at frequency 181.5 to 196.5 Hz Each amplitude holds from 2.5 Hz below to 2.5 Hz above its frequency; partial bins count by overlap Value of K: 46.3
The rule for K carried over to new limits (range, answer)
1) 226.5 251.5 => 53.71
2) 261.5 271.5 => 49.84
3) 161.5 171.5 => 40.14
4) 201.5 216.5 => 45.34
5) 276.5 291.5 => 47.27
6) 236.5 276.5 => 50.78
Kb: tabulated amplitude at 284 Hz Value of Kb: 45.94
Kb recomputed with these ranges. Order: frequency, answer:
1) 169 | 38.26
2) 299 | 41.38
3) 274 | 41.91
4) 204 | 44.85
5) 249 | 45.63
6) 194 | 41.54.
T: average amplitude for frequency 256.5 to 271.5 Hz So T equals 47.3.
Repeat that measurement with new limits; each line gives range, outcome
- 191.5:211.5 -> 43.1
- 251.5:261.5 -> 48.9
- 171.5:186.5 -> 41.8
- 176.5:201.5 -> 42.1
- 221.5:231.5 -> 52.1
